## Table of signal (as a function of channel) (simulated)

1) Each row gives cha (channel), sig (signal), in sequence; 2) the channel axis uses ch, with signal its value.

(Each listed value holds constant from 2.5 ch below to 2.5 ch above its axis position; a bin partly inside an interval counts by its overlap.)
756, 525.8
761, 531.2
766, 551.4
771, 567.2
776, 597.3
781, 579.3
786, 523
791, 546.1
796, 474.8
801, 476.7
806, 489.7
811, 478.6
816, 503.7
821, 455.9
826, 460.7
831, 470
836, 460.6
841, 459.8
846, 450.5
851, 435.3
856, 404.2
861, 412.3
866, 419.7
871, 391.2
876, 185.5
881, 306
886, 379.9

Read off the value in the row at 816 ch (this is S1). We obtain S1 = 503.7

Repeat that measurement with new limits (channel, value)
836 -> 460.6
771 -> 567.2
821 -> 455.9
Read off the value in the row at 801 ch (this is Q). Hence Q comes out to 476.7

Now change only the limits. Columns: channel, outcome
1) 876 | 185.5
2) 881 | 306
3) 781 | 579.3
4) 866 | 419.7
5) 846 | 450.5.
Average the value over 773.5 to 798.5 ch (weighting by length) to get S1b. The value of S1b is 544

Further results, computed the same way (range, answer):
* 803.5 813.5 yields 484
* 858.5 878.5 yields 352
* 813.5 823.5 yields 480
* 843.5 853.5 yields 443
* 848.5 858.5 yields 420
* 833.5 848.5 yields 457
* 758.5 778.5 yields 562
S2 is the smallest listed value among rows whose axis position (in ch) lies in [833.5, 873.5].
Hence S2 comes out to 391.2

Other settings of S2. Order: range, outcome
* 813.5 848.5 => 450.5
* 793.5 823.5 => 455.9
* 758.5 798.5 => 474.8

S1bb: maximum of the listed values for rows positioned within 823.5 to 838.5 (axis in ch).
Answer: 470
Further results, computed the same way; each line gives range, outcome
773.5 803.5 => 597.3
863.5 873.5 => 419.7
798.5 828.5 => 503.7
